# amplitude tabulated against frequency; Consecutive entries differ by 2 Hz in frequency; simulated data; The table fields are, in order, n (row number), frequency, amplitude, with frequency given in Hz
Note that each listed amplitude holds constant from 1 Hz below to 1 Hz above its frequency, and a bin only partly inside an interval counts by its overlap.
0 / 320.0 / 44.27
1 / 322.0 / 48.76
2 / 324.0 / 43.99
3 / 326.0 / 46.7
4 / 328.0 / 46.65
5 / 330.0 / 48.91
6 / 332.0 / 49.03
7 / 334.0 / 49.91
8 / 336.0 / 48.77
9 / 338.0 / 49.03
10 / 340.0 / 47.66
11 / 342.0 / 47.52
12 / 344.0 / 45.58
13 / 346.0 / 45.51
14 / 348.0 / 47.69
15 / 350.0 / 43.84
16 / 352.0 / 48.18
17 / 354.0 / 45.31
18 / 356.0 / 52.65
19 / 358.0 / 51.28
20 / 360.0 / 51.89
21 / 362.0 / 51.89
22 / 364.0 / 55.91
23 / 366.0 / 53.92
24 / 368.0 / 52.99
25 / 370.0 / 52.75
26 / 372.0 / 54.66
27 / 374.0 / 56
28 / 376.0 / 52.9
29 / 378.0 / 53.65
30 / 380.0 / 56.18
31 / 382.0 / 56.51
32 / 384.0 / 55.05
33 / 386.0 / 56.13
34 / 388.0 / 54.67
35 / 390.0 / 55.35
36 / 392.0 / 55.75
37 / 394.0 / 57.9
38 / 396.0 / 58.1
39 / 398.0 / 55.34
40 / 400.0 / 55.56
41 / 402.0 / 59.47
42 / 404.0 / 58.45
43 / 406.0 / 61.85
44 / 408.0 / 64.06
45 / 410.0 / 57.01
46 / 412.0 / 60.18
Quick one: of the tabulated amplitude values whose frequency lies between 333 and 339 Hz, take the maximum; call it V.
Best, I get 49.91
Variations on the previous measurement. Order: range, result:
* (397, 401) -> 55.56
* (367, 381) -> 56.18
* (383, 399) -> 58.1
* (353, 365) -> 55.91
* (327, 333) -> 49.03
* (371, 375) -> 56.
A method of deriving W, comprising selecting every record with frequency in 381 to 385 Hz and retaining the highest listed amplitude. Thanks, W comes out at 56.51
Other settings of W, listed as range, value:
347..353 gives 48.18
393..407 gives 61.85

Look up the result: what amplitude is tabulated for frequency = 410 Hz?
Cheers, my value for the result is 57.01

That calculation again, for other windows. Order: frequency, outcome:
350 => 43.84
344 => 45.58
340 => 47.66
